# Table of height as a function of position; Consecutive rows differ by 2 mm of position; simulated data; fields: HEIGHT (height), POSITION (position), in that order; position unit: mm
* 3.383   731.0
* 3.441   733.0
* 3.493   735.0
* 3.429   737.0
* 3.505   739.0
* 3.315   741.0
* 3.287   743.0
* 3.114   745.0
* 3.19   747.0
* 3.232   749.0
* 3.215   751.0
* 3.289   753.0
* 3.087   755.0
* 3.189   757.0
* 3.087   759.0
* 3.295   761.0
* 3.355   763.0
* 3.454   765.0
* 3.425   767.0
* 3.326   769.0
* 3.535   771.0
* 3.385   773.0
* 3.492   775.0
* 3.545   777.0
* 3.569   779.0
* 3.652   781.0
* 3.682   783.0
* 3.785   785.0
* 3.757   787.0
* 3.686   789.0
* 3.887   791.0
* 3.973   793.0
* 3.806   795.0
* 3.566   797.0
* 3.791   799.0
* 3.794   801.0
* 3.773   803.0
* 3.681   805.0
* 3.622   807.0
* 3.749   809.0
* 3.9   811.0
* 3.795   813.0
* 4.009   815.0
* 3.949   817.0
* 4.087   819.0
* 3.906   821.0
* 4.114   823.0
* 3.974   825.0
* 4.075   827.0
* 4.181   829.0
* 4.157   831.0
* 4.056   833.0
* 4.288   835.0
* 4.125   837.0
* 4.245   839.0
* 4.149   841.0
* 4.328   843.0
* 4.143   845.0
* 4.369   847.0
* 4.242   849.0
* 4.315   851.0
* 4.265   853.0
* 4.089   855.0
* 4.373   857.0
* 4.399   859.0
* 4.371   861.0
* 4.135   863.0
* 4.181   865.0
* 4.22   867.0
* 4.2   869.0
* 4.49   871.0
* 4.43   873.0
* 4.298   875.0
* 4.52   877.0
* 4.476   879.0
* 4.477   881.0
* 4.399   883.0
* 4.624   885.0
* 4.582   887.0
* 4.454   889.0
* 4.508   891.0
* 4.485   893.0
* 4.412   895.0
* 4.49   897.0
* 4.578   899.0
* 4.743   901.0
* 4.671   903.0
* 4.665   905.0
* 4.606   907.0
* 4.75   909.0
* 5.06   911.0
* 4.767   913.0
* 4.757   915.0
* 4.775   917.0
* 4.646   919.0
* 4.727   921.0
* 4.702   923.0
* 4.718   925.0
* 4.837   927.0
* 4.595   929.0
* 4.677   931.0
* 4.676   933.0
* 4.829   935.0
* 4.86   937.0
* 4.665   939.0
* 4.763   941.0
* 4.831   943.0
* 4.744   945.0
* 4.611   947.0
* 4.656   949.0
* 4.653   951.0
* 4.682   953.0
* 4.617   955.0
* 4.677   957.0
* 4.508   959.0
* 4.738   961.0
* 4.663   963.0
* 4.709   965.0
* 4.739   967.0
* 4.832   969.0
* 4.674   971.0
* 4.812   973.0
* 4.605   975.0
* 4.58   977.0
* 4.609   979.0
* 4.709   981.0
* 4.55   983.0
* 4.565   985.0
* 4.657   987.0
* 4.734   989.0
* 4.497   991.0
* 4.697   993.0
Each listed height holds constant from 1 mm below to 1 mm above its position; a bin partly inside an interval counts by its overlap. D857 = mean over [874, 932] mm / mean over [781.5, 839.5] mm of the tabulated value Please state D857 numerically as 1.2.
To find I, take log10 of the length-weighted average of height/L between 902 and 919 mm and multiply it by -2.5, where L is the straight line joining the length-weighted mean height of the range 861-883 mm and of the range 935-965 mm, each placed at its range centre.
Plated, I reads -0.05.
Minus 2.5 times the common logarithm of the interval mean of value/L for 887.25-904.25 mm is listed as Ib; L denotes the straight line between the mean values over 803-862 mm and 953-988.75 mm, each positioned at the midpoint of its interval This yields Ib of -0.05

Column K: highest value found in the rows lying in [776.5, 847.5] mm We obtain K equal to 4.369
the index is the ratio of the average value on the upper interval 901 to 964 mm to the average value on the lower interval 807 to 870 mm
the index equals 1.14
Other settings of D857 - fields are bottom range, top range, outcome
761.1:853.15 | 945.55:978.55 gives 1.21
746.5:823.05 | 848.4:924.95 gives 1.25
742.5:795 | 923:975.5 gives 1.36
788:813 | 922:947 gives 1.26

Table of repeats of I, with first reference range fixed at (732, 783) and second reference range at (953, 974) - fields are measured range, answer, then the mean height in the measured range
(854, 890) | -0.07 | 4.37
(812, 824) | -0.06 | 3.98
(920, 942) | -0.06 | 4.73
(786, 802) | -0.05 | 3.78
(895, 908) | -0.08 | 4.61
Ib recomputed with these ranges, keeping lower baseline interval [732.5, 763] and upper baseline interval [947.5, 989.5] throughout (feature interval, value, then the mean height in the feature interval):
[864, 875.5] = -0.07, 4.3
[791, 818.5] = -0.05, 3.81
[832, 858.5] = -0.09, 4.23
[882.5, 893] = -0.09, 4.52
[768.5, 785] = -0.03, 3.55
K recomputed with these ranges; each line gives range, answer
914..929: 4.837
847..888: 4.624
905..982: 5.06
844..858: 4.373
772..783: 3.682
